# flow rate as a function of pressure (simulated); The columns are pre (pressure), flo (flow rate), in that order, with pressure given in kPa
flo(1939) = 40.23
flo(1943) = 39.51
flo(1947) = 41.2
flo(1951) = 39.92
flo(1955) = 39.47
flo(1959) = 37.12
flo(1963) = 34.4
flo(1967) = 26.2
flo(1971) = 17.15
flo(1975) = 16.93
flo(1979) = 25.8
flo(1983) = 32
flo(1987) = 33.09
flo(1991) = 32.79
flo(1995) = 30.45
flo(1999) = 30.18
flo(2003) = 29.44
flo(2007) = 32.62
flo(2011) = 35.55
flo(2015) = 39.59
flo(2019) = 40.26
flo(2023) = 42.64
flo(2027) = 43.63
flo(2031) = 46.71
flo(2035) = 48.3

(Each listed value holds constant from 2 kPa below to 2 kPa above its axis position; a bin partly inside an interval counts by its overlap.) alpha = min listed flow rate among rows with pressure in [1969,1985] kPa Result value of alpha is 16.93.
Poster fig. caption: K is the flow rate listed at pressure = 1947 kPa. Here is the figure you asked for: 41.2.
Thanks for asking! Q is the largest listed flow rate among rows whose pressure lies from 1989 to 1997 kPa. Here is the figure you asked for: 32.79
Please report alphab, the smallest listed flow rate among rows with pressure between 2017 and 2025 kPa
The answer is 40.26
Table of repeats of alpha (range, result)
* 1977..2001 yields 25.8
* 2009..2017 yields 35.55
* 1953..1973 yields 17.15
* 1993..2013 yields 29.44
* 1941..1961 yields 37.12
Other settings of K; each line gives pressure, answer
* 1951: 39.92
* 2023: 42.64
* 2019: 40.26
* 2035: 48.3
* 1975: 16.93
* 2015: 39.59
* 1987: 33.09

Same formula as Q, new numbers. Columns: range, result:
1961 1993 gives 34.4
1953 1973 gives 39.47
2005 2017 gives 39.59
